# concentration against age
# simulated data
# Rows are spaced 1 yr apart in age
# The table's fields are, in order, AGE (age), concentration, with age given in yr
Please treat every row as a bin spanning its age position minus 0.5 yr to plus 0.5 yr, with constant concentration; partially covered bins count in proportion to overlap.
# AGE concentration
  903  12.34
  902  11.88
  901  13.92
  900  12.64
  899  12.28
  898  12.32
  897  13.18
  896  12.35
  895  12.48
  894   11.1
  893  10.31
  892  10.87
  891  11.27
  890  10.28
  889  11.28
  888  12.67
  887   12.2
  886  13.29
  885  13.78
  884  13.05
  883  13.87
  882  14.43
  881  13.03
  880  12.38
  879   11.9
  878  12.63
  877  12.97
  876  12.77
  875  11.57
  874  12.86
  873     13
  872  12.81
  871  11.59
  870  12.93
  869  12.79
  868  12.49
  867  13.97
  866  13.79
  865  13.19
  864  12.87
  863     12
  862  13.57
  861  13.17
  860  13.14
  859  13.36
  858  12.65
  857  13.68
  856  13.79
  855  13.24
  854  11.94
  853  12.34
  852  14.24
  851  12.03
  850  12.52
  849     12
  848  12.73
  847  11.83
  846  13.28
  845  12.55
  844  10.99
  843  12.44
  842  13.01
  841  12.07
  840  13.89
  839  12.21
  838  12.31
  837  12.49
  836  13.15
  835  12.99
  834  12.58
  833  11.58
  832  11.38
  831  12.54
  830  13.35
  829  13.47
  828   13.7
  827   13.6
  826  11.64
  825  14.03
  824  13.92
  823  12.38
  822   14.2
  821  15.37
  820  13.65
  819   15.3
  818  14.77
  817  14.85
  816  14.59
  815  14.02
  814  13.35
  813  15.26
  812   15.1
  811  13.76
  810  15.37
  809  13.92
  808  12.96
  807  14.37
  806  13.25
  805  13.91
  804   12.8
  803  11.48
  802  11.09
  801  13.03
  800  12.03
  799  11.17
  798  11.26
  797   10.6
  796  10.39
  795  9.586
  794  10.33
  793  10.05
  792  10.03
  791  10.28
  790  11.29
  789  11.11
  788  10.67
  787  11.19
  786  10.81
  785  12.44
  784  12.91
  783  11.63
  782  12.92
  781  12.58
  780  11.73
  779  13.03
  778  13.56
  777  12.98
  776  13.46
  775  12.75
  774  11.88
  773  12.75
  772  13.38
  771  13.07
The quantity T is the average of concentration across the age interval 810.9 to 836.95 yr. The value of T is 13.6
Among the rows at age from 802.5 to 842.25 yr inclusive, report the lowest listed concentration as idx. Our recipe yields 11.38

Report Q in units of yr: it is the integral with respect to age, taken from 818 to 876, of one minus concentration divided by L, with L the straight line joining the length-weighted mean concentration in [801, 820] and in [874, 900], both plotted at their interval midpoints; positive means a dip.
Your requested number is 0.92 yr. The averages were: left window 13.9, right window 12.3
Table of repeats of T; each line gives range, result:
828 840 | 12.7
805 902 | 13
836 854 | 12.5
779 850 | 12.6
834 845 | 12.6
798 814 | 13.2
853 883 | 12.9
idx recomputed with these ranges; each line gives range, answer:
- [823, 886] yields 10.99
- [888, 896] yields 10.28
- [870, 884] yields 11.57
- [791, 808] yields 9.586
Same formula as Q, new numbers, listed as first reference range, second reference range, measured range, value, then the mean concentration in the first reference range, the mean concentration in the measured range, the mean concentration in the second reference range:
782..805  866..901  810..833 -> -4.26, 11.3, 13.8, 12.5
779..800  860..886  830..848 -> -0.33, 11.2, 12.5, 12.9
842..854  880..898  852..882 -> -1.21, 12.5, 12.9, 12.3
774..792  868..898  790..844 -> -2.96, 12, 12.8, 12.4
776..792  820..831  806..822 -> -1.61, 11.9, 14.4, 13.5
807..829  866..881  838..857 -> 0.98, 14.1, 12.6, 12.7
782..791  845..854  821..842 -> -1.14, 11.5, 12.9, 12.6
